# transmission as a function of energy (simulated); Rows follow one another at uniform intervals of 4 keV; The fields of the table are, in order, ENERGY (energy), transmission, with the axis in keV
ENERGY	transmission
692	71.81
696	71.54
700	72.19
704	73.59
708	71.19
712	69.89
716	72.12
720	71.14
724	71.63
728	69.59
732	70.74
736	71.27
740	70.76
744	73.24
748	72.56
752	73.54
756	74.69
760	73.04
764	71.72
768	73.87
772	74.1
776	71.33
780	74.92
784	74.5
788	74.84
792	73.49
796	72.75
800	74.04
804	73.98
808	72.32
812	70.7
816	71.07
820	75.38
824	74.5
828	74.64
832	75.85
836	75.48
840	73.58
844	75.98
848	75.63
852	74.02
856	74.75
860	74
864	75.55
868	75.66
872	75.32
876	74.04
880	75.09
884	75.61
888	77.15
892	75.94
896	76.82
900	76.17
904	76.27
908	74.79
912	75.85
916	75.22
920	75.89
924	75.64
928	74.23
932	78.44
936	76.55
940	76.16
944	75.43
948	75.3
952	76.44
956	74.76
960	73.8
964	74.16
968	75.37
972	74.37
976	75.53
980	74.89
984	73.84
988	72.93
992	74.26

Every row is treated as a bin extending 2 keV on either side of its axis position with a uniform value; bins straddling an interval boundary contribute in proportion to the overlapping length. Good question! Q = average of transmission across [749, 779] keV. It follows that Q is 73.2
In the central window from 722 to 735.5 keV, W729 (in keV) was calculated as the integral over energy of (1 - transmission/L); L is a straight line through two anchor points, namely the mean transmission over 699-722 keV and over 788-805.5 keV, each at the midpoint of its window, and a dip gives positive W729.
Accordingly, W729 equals 0.3 keV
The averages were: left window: 71.7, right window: 73.7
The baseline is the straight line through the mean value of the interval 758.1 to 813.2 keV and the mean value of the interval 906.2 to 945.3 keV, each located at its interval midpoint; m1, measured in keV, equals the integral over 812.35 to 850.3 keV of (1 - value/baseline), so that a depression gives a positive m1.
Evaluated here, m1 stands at -0.2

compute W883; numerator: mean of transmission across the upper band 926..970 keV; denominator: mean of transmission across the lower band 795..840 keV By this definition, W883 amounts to 1.0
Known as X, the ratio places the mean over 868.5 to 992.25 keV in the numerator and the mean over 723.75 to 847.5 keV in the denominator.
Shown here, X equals 1.03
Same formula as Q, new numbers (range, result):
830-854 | 75.1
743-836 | 73.6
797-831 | 73.4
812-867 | 74.5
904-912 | 75.4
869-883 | 74.9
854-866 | 74.8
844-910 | 75.4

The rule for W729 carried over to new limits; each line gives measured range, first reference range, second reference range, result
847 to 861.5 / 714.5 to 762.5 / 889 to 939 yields 0.02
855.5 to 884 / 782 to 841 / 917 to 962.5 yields -0.12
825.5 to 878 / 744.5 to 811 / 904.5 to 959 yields -0.30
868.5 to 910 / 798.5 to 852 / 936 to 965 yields -0.57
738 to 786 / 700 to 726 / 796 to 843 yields -0.37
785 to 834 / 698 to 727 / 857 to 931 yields 0.04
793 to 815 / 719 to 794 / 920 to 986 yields 0.19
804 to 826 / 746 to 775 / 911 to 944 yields 0.37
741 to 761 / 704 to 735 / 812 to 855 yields -0.36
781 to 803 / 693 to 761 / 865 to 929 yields -0.19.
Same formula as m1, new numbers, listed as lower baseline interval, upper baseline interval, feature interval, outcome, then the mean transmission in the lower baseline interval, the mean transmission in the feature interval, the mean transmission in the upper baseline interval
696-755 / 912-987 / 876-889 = -0.2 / 71.7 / 75.6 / 75.3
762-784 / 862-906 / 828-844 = -0.1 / 73.3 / 75.1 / 75.8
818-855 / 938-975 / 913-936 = -0.3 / 75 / 75.9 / 75.1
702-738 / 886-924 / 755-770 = -0.2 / 71.2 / 73.2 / 76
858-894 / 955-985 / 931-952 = -0.4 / 75.4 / 76.3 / 74.6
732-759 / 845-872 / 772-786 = -0.1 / 72.5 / 73.7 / 75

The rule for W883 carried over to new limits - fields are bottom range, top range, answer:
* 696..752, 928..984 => 1.05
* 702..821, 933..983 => 1.04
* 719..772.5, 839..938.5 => 1.05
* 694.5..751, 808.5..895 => 1.04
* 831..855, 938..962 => 1.00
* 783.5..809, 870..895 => 1.03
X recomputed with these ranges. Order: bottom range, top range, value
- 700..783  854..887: 1.04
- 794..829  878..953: 1.04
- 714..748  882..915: 1.07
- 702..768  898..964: 1.05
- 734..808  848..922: 1.03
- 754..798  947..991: 1.01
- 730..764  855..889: 1.04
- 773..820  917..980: 1.03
